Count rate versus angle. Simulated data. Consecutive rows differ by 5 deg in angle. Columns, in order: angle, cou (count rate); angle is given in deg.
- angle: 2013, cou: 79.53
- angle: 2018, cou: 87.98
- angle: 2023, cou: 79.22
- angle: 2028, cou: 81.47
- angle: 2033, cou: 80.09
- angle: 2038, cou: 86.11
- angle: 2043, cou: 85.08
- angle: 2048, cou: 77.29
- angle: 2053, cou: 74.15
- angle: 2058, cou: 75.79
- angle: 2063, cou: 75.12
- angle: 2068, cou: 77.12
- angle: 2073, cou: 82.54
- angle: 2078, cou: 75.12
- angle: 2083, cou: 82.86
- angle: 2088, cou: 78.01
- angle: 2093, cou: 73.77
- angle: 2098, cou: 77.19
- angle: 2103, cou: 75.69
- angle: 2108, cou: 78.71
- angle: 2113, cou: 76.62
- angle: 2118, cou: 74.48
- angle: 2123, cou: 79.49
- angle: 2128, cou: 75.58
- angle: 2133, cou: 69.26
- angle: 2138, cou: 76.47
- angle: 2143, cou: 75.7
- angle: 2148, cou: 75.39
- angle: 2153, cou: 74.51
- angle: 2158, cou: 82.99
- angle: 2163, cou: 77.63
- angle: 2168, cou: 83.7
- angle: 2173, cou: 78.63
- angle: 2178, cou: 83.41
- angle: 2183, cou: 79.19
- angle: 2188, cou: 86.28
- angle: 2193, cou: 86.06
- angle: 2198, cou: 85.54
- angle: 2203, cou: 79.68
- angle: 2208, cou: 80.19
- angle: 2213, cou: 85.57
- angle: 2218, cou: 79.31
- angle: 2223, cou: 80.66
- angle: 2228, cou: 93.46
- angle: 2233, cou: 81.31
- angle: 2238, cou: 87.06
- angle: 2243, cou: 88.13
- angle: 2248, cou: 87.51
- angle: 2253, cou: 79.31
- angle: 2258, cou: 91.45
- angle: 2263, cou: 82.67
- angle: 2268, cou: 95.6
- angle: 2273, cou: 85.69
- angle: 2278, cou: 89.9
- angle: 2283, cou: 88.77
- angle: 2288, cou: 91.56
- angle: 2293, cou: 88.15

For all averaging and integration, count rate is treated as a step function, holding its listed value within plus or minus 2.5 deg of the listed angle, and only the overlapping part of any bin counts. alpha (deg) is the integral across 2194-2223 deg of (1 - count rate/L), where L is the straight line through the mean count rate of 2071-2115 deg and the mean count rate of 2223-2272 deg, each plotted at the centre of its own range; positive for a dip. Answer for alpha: 0.9 deg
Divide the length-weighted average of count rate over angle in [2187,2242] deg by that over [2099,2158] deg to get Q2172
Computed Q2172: 1.1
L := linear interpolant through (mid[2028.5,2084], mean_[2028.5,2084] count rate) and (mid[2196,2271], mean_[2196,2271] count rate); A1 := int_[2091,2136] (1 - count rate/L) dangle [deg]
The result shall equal 3.0 deg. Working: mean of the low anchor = 79.2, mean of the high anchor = 85.2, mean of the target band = 75.7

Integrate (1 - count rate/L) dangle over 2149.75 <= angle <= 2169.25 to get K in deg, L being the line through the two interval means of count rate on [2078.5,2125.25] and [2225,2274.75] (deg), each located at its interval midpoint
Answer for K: 0.45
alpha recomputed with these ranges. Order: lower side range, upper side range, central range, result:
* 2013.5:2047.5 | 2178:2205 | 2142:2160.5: 1.33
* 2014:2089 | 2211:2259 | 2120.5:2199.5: 3.58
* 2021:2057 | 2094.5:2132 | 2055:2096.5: 0.47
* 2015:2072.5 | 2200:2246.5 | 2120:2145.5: 2.09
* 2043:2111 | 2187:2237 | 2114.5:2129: 0.54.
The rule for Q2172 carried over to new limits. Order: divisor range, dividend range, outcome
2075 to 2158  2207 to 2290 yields 1.13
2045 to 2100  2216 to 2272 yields 1.11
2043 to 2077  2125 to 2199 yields 1.02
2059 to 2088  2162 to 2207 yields 1.05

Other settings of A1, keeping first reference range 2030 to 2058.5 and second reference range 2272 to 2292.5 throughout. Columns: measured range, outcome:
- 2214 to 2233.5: 0.6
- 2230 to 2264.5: 0.9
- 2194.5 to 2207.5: 0.5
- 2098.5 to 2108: 0.6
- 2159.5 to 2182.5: 1.1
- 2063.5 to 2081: 0.7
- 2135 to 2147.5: 1.2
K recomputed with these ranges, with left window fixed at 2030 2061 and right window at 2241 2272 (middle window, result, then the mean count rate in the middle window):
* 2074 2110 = 1.70 deg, 77.5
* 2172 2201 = 0.50 deg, 83.4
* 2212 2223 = 0.55 deg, 81.6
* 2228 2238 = 0.08 deg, 85.8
